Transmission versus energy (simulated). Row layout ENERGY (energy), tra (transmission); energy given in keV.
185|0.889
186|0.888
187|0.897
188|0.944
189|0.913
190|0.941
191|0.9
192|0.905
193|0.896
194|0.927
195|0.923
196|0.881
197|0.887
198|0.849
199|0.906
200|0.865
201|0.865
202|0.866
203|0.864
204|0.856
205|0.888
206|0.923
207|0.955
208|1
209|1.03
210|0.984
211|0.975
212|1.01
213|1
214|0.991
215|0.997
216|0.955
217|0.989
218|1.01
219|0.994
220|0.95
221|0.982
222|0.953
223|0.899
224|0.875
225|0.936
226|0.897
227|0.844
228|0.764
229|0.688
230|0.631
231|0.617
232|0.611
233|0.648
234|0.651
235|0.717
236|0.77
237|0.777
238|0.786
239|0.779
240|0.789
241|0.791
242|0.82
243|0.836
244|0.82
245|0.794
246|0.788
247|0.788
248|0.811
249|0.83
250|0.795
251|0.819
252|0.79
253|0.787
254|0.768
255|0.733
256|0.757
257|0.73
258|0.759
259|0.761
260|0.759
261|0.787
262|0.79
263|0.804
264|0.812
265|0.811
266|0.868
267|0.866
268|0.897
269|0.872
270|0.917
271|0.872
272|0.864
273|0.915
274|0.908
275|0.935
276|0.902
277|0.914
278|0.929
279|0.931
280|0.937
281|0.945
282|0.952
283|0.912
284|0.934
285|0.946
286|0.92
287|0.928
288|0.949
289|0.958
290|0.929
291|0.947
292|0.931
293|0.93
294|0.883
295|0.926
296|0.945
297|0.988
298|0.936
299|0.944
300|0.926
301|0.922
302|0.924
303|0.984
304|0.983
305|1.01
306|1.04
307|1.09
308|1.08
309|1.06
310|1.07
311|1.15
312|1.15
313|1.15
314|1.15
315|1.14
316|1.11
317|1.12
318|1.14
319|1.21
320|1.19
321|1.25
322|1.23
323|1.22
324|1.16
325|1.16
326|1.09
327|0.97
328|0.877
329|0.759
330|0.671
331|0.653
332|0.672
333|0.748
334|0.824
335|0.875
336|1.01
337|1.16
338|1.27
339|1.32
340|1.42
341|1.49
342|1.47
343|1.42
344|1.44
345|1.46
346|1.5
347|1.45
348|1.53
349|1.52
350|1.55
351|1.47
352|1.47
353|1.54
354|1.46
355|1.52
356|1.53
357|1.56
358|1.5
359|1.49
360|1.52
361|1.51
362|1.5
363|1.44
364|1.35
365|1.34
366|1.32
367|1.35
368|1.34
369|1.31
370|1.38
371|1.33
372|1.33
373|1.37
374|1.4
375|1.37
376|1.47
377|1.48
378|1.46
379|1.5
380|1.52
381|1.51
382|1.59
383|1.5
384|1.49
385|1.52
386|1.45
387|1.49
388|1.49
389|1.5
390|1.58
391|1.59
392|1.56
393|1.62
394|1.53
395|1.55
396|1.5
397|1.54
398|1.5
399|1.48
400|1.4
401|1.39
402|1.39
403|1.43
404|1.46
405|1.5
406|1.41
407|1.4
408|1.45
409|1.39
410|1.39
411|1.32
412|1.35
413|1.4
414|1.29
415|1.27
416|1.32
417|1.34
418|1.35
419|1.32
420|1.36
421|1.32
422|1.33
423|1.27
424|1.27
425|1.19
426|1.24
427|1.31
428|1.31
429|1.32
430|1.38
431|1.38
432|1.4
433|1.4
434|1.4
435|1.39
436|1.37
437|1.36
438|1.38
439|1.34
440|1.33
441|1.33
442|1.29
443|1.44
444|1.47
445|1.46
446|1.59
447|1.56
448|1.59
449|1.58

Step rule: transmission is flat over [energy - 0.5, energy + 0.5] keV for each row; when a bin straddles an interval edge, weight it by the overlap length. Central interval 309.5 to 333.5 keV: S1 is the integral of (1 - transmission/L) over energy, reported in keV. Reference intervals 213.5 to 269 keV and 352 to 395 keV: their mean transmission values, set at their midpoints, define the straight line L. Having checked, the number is 3.24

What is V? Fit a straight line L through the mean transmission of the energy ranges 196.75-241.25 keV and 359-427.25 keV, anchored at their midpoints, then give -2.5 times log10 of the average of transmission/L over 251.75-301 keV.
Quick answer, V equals 0.19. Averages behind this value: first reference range 0.867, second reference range 1.42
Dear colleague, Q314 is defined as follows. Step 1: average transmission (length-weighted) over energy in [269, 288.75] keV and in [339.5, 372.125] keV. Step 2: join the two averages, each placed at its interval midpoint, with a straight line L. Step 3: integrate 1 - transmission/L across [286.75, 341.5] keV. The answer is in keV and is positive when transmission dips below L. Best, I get 6.1 keV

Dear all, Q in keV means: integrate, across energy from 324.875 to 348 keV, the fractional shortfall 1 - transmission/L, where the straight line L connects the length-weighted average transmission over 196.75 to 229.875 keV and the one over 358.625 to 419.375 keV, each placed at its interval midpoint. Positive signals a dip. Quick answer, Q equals 2.9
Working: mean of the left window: 0.92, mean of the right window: 1.44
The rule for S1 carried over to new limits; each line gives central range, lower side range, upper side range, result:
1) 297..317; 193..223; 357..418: 2.85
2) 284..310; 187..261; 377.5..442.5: 2.60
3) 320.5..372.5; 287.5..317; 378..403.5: -0.89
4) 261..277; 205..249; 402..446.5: 1.61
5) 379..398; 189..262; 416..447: -4.20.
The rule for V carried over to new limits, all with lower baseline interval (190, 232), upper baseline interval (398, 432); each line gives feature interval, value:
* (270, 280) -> 0.15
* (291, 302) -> 0.17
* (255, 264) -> 0.30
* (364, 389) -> -0.13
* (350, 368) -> -0.19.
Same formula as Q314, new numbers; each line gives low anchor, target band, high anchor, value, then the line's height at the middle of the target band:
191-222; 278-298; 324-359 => 3.4 keV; 1.12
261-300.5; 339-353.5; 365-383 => -2.4 keV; 1.26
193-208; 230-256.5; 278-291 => 4.5 keV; 0.916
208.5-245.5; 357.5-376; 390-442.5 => -2.2 keV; 1.25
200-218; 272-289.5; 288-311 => 0.8 keV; 0.971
